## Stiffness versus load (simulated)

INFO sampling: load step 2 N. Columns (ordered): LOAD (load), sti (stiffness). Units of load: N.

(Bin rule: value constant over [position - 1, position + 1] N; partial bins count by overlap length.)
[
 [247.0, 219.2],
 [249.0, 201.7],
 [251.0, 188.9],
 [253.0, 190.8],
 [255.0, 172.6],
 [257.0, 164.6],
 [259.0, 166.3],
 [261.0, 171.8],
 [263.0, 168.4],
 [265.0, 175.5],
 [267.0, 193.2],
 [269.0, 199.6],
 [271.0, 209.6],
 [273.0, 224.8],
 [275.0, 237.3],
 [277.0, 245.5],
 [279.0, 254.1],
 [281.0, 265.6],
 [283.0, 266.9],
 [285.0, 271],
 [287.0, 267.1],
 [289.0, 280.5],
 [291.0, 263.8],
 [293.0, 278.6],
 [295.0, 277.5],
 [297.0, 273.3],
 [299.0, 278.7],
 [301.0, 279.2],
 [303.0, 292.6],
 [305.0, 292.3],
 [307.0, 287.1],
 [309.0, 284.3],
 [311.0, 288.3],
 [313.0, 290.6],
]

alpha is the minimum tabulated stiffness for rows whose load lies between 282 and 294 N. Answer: 263.8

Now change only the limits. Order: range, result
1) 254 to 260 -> 164.6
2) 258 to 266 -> 166.3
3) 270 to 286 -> 209.6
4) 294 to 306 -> 273.3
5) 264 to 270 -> 175.5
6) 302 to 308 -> 287.1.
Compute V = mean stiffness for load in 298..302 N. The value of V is 279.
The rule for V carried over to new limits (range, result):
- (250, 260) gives 177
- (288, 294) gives 274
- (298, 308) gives 286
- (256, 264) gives 168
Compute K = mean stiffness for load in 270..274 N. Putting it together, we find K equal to 217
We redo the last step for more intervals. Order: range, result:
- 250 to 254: 190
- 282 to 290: 271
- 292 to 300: 277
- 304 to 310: 288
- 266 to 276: 213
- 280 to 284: 266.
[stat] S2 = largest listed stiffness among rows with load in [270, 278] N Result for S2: 245.5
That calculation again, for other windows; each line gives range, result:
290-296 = 278.6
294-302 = 279.2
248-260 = 201.7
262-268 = 193.2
